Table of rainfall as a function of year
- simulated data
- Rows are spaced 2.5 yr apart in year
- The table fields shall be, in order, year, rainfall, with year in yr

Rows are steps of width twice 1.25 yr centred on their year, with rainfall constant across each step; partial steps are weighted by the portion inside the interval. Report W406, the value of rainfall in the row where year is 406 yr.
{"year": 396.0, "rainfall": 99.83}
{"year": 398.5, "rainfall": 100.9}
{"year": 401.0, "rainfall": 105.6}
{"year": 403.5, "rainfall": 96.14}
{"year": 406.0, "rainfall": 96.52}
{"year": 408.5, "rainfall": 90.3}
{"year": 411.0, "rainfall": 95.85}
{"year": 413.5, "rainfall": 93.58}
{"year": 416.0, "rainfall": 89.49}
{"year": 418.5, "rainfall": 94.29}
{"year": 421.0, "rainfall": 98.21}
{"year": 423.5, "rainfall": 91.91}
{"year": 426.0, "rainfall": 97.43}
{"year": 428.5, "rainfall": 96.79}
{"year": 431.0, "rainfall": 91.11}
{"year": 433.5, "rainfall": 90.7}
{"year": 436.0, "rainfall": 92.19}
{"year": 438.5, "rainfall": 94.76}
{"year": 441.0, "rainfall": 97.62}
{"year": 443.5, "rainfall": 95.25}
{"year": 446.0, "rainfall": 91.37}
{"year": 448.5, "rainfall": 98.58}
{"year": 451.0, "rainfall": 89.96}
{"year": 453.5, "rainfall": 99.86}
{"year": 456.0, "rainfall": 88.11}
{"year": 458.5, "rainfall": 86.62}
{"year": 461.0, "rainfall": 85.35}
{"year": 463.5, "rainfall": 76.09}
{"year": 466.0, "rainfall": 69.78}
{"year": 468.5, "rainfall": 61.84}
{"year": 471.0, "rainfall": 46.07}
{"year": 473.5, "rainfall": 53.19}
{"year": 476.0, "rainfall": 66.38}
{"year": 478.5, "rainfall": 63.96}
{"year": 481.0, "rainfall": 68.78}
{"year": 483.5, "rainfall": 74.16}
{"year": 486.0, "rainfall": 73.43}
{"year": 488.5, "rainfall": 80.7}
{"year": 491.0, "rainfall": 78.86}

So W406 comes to 96.52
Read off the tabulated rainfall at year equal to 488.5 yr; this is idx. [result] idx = 80.7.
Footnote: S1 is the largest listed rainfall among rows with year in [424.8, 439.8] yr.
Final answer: 97.43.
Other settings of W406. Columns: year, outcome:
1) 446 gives 91.37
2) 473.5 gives 53.19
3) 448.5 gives 98.58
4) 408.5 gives 90.3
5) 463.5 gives 76.09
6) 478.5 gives 63.96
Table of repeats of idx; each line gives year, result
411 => 95.85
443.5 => 95.25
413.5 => 93.58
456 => 88.11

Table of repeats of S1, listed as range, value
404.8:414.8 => 96.52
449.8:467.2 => 99.86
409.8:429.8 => 98.21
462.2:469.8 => 76.09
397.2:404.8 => 105.6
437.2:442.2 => 97.62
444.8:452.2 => 98.58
